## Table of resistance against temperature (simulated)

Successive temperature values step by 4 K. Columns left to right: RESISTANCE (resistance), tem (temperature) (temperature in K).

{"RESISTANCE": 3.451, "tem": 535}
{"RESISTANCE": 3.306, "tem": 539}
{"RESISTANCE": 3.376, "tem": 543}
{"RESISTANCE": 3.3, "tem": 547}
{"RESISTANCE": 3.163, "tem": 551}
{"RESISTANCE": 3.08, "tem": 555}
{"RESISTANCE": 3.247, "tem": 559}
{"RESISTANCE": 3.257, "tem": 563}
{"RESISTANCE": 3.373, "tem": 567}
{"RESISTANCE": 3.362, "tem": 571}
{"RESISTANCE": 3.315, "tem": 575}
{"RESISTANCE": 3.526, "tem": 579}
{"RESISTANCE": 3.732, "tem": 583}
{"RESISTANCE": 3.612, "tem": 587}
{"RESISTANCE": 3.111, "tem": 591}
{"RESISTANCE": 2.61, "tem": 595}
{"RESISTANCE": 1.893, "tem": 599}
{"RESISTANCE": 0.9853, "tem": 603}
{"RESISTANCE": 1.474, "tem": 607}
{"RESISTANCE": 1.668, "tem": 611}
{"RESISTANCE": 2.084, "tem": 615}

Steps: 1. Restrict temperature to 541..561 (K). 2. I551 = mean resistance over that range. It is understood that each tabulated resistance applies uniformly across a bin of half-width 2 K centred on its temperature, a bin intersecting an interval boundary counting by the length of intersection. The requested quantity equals 3.23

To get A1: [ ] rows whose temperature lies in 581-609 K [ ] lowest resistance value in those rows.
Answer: 0.9853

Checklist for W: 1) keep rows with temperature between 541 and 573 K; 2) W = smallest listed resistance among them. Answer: 3.08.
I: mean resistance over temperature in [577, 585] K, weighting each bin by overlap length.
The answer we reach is 3.63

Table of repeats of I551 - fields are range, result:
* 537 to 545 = 3.34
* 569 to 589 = 3.51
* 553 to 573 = 3.26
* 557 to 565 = 3.25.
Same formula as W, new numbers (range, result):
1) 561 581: 3.257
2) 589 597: 2.61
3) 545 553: 3.163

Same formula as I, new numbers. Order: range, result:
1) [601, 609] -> 1.23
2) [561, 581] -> 3.37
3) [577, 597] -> 3.32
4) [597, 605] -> 1.44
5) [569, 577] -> 3.34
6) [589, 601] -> 2.54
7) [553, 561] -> 3.16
